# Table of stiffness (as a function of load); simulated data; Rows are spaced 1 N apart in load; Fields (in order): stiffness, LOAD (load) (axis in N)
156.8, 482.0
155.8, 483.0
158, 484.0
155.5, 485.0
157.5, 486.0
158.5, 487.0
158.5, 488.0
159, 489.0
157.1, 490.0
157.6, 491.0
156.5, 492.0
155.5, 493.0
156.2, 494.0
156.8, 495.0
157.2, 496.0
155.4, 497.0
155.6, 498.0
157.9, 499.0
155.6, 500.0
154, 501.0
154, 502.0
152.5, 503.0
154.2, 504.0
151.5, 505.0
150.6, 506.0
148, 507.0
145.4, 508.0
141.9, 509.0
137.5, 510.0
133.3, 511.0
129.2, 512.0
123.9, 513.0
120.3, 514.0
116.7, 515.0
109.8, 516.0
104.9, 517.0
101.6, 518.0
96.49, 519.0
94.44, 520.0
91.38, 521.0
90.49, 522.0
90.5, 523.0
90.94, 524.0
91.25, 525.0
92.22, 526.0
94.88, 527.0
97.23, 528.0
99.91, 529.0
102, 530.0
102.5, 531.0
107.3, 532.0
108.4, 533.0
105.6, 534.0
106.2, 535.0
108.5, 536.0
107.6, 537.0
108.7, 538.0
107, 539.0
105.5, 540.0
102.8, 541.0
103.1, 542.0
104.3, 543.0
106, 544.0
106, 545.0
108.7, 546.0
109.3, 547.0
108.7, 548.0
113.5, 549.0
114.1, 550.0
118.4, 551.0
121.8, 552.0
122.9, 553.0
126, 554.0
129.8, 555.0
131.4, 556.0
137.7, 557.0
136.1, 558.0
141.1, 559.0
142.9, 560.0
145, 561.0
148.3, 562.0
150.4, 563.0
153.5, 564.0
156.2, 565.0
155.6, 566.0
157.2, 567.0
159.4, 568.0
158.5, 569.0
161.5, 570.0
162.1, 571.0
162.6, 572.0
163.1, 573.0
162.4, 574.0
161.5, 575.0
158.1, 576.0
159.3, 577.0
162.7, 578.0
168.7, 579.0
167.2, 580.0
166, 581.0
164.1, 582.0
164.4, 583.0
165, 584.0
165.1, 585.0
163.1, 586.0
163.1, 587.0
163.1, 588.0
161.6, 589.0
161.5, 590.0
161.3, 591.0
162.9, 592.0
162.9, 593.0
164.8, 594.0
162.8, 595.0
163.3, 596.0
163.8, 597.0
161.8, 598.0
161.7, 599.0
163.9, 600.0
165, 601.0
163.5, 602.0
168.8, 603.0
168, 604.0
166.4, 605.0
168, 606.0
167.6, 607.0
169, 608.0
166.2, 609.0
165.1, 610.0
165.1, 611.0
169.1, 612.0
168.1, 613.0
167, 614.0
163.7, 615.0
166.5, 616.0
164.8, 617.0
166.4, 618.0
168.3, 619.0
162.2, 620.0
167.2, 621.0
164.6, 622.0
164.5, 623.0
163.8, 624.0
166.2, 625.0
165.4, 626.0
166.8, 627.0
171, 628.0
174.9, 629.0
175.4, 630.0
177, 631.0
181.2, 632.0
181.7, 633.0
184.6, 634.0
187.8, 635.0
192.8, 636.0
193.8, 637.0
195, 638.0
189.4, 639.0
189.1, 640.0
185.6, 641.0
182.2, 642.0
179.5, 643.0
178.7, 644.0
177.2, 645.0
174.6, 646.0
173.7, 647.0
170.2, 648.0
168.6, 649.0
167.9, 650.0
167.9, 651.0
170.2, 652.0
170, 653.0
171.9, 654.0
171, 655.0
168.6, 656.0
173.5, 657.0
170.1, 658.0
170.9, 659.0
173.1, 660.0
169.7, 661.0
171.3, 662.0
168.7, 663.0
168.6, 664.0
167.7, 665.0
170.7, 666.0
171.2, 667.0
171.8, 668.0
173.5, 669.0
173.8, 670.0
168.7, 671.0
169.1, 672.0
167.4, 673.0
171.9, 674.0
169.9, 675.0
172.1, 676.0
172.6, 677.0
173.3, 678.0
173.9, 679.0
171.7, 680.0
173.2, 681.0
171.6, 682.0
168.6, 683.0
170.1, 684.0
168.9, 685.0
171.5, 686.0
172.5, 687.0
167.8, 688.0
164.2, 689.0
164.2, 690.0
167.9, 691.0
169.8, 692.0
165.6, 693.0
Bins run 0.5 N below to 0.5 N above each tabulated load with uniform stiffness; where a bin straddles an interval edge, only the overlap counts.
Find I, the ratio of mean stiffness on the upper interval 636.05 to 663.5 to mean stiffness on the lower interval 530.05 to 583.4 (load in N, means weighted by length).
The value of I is 1.31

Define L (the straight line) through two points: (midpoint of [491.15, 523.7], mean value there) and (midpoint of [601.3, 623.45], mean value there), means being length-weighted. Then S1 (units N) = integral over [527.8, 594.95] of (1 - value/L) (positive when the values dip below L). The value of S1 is 6.1 N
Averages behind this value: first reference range 134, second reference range 166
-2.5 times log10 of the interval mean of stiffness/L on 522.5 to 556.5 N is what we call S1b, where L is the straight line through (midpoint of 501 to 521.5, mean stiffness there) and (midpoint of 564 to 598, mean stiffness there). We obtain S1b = 0.31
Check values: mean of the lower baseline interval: 129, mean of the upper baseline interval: 162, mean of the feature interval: 107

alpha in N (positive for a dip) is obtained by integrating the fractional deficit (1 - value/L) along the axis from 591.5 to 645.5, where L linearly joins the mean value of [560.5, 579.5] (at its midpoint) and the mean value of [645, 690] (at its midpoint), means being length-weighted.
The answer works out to -2.26 N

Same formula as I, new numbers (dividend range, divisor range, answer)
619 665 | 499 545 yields 1.51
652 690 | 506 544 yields 1.56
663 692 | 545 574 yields 1.23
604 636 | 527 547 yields 1.62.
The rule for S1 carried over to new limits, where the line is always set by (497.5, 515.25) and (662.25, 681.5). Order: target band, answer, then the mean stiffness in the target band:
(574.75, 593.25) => -0.8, 163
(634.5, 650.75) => -1.5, 181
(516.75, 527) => 3.7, 94.2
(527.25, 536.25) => 2.7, 104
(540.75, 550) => 2.6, 107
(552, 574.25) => 0.8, 148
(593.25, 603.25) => -0.3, 164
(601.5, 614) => -0.5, 167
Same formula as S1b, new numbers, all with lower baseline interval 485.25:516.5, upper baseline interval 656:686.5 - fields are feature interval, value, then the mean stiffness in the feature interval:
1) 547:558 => 0.254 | 122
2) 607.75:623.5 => -0.018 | 166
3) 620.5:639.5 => -0.074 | 177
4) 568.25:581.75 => -0.032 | 163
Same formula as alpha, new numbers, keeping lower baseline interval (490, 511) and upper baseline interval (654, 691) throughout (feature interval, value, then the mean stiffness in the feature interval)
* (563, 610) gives -0.43 N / 163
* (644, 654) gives -0.21 N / 172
